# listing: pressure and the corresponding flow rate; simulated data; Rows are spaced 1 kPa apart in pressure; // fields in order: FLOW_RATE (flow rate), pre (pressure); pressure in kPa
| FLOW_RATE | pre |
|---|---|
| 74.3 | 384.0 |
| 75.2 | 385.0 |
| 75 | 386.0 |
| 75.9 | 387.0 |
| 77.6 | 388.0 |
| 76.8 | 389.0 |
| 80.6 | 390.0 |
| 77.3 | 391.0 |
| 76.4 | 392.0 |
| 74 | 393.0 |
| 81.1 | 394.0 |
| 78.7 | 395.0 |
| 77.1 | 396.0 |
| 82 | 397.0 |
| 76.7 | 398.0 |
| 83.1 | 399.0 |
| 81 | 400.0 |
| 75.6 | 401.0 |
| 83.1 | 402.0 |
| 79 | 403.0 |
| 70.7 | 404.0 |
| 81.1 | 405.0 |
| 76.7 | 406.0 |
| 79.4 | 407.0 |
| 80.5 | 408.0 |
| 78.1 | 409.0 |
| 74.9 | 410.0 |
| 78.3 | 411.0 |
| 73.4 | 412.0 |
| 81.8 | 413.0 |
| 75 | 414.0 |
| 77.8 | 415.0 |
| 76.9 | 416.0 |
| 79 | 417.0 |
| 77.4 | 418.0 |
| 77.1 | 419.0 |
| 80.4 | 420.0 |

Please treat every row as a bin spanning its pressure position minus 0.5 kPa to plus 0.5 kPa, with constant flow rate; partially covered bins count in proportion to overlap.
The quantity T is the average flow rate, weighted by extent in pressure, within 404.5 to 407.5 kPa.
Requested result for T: 79.1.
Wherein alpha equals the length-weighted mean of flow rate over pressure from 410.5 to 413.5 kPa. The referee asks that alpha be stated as 77.8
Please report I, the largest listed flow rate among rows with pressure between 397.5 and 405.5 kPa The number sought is 83.1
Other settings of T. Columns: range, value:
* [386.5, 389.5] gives 76.8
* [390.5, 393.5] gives 75.9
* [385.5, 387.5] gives 75.5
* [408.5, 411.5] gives 77.1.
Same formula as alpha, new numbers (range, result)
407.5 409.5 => 79.3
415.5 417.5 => 78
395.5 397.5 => 79.5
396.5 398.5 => 79.3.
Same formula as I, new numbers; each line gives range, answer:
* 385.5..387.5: 75.9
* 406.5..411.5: 80.5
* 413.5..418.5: 79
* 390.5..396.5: 81.1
